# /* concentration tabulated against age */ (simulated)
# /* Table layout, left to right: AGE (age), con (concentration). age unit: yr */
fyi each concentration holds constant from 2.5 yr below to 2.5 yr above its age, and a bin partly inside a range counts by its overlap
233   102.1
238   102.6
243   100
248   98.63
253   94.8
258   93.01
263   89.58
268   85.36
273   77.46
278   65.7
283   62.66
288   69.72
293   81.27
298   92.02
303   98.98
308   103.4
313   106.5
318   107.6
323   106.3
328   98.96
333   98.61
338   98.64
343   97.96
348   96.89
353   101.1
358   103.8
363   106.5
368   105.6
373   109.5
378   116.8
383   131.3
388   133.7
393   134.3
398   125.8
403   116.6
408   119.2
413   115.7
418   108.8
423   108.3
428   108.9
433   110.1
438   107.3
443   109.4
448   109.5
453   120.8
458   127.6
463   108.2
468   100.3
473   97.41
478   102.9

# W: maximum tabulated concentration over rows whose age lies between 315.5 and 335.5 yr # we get 107.6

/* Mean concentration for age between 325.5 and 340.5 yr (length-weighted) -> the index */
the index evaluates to 98.7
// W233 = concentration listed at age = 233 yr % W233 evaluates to 102.1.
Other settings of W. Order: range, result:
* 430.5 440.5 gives 110.1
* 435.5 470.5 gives 127.6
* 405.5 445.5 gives 119.2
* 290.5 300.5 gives 92.02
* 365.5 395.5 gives 134.3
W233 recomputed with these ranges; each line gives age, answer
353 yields 101.1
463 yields 108.2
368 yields 105.6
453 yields 120.8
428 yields 108.9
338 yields 98.64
